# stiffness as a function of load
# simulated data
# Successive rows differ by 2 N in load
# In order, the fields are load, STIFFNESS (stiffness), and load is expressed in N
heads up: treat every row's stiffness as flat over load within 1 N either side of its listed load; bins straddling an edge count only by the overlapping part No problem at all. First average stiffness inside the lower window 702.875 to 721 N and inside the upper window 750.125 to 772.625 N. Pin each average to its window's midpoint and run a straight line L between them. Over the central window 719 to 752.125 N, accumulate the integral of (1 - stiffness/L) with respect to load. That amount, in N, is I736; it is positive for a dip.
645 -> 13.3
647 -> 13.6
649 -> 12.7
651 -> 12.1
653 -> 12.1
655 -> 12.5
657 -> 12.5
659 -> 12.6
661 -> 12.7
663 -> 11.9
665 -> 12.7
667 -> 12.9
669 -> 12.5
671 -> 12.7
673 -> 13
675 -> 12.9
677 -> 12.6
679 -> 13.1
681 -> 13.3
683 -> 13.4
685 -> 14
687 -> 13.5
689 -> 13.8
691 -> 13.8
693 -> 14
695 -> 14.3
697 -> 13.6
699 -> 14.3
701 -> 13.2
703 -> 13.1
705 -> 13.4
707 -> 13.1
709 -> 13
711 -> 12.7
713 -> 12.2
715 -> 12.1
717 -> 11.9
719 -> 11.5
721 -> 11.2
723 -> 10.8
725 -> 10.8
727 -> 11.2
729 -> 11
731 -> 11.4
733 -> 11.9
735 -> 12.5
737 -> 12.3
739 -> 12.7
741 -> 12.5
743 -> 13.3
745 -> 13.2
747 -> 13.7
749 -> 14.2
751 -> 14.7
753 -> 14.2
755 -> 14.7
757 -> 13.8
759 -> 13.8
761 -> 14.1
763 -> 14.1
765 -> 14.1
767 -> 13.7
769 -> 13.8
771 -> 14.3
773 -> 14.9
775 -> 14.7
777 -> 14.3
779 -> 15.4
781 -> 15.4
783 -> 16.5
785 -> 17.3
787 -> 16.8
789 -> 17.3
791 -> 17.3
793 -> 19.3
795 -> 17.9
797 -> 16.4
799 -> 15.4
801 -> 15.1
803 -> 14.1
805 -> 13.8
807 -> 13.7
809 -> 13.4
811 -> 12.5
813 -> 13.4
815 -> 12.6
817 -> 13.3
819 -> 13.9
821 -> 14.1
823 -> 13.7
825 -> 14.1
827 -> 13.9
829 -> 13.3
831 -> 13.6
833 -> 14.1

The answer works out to 2.4 N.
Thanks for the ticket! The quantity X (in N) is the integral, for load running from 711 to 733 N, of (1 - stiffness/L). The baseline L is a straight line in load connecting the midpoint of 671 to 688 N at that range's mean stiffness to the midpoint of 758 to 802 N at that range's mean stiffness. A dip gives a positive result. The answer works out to 4.2 N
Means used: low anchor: 13.2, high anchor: 15.5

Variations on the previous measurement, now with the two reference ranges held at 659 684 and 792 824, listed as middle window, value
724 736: 1.8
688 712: -0.7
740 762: 0.0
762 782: -0.6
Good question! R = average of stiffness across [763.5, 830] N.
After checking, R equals 14.8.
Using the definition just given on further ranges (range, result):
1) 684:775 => 13.1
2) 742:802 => 15.1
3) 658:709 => 13.2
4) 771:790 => 15.8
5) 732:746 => 12.6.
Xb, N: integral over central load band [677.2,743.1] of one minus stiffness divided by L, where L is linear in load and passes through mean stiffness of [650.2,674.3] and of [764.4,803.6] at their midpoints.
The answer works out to 5.07 N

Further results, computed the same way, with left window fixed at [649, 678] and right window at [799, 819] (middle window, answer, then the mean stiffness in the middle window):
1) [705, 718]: 0.3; 12.6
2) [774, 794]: -4.4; 16.4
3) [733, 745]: 0.4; 12.6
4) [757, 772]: -0.7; 14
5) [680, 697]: -1.3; 13.8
